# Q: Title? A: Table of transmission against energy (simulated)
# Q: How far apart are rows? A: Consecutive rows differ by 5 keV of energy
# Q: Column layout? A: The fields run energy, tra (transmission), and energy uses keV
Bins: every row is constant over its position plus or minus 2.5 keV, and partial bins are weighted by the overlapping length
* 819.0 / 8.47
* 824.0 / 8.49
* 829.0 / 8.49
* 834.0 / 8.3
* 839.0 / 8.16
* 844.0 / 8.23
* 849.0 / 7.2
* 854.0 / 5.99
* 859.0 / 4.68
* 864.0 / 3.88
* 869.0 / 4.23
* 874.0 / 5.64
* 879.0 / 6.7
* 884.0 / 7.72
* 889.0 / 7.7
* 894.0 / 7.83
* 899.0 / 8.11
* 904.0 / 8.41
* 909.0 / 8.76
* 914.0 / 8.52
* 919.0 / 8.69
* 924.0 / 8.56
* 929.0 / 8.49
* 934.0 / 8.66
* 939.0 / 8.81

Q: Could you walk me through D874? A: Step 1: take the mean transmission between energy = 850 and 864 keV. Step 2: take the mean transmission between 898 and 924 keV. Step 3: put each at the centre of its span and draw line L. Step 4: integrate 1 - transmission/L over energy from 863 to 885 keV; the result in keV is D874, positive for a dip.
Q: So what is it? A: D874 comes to 2.6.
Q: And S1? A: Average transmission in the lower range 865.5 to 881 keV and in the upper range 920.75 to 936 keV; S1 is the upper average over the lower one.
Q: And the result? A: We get 1.6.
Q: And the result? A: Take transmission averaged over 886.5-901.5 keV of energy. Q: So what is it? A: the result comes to 7.88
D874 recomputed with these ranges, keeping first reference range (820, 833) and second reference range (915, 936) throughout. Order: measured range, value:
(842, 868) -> 8.1 keV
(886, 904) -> 1.3 keV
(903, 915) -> 0.0 keV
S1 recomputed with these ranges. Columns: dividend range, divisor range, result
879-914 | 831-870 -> 1.24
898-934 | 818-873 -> 1.25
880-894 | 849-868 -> 1.49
